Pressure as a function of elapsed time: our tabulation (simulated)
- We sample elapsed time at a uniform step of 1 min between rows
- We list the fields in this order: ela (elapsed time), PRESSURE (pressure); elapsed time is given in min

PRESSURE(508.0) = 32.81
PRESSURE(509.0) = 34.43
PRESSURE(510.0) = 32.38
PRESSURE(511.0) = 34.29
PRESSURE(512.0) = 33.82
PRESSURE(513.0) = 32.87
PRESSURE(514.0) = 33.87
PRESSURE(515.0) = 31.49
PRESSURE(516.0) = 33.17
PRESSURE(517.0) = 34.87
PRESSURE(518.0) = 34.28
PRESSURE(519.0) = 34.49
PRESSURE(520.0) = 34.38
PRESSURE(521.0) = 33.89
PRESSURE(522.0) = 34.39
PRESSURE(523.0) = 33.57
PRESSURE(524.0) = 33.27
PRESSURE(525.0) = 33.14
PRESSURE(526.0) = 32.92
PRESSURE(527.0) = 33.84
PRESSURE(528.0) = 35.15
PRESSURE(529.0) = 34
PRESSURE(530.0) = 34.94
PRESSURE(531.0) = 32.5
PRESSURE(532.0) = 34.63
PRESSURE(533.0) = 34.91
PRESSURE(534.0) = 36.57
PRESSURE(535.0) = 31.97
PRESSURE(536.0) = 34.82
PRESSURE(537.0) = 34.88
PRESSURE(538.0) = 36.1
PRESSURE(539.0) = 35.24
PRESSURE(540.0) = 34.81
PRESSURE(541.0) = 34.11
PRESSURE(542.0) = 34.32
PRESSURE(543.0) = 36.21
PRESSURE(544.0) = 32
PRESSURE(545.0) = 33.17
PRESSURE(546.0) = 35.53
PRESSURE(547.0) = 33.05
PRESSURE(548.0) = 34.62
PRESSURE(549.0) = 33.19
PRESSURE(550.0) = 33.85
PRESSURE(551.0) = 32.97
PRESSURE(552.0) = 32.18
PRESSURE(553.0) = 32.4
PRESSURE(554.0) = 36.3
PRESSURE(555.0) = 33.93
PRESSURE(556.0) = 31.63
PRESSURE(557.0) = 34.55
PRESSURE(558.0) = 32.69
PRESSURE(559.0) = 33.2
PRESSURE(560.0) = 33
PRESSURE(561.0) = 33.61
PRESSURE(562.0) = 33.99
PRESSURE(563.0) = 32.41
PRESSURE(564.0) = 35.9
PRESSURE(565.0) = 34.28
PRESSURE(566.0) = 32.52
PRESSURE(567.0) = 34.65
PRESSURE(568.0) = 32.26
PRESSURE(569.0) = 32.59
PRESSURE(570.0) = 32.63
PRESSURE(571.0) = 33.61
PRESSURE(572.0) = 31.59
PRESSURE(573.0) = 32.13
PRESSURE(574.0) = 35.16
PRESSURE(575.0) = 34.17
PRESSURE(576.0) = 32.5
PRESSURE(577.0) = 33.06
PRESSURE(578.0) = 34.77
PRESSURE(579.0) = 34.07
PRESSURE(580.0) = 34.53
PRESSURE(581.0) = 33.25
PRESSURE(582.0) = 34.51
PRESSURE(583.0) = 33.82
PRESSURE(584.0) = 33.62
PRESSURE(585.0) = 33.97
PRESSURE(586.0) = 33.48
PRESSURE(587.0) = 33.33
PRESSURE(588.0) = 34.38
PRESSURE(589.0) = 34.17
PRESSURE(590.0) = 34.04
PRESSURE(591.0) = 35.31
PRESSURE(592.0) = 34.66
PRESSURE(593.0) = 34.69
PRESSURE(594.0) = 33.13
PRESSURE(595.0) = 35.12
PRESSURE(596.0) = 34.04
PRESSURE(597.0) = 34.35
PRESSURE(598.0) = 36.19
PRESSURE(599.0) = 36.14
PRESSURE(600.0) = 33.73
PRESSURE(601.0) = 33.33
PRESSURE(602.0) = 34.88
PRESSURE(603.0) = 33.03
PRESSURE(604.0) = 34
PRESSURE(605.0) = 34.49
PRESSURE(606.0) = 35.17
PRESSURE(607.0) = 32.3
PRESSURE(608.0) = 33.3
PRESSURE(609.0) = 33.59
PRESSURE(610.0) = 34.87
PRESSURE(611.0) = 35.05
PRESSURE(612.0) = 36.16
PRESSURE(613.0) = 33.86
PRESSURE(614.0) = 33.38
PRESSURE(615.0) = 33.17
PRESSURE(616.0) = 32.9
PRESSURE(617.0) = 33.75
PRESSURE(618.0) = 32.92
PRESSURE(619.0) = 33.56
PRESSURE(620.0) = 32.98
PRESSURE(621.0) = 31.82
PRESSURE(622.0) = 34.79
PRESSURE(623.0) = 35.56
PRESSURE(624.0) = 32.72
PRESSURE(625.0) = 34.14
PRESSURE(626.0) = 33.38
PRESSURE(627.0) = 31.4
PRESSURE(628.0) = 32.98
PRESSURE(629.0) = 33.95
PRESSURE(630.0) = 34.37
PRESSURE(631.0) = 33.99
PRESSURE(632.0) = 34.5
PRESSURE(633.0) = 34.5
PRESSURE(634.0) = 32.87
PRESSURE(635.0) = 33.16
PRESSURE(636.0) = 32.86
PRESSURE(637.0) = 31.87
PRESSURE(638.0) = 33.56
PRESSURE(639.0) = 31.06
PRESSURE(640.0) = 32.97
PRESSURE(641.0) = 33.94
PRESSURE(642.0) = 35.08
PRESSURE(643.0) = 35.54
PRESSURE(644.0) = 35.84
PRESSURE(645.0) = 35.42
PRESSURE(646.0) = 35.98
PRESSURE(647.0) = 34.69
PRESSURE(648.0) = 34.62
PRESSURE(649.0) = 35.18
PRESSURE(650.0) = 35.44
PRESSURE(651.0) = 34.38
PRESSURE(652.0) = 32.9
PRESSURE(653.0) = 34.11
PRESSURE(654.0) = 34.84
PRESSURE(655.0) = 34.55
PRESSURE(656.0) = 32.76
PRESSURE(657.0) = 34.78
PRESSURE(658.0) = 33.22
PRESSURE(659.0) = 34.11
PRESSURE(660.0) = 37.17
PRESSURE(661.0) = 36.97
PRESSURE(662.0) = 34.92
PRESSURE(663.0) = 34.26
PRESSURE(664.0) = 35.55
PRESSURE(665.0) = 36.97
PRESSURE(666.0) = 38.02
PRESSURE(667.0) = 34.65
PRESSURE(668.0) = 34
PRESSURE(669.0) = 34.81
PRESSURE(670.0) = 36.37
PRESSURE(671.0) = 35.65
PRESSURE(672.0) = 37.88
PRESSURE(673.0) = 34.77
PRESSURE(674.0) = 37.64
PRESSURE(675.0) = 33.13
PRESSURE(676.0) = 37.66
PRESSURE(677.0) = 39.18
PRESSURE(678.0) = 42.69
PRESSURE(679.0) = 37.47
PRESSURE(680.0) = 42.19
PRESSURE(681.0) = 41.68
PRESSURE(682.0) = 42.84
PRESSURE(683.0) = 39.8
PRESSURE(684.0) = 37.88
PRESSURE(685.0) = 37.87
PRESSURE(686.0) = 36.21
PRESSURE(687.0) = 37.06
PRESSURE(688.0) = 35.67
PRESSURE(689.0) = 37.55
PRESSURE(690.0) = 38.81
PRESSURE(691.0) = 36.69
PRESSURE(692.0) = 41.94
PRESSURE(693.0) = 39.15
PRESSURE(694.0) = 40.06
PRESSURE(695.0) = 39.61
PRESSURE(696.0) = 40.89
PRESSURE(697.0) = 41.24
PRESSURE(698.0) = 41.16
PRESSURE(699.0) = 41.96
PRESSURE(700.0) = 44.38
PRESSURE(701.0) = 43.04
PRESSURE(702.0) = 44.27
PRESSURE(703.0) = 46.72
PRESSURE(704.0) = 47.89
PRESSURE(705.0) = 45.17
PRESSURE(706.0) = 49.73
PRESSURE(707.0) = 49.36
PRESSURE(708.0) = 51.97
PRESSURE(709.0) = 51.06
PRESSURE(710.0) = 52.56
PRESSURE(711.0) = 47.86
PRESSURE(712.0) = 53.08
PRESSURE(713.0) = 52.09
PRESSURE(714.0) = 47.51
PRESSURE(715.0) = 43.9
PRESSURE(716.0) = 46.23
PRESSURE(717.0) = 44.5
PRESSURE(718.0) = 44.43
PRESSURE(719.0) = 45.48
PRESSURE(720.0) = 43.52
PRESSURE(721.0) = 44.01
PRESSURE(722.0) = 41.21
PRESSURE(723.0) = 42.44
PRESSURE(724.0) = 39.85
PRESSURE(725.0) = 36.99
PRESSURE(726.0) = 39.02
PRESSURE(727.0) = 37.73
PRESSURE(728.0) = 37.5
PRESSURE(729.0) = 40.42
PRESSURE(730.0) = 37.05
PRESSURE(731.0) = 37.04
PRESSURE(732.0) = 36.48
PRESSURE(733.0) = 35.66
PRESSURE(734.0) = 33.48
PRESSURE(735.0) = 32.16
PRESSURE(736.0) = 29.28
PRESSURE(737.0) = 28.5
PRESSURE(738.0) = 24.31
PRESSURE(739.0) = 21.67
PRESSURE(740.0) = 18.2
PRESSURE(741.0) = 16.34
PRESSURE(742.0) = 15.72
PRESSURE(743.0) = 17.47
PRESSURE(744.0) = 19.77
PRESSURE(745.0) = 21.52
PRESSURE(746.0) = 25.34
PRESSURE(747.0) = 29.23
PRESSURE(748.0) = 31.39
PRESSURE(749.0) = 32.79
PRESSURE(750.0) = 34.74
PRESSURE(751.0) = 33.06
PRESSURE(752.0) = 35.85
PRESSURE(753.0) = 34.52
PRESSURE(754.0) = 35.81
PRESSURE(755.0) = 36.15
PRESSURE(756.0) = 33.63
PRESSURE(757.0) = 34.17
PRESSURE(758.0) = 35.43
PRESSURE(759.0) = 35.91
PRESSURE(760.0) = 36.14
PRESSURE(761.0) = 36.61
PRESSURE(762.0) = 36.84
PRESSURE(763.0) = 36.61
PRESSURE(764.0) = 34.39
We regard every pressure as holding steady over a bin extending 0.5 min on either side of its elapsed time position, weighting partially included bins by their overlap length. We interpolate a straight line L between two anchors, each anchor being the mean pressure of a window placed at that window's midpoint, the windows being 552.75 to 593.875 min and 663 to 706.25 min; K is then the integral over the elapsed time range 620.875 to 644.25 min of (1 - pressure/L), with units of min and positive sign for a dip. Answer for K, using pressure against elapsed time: 1.97 min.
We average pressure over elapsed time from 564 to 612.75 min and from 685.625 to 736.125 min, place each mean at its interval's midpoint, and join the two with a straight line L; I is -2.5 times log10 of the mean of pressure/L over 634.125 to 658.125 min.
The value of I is 0.11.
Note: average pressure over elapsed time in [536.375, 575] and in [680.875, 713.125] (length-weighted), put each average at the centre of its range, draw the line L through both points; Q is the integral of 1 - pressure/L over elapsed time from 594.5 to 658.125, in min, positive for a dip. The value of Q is 7.3 min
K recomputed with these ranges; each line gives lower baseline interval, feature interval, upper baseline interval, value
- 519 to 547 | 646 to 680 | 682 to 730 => 4.2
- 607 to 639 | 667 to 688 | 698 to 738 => 0.5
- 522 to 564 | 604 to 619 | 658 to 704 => 1.0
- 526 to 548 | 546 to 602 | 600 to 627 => 0.5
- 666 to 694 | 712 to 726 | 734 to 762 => -4.7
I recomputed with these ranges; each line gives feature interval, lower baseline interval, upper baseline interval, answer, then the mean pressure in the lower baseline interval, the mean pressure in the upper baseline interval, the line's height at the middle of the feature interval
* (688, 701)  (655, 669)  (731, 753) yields -0.25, 35.1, 27.7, 32.1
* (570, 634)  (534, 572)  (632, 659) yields 0.00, 33.8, 34.1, 33.9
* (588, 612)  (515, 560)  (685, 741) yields 0.06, 34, 40.4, 36.3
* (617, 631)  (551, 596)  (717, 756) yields 0.00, 33.7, 33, 33.5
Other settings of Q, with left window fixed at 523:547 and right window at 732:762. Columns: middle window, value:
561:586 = -0.1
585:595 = -0.3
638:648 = -0.8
